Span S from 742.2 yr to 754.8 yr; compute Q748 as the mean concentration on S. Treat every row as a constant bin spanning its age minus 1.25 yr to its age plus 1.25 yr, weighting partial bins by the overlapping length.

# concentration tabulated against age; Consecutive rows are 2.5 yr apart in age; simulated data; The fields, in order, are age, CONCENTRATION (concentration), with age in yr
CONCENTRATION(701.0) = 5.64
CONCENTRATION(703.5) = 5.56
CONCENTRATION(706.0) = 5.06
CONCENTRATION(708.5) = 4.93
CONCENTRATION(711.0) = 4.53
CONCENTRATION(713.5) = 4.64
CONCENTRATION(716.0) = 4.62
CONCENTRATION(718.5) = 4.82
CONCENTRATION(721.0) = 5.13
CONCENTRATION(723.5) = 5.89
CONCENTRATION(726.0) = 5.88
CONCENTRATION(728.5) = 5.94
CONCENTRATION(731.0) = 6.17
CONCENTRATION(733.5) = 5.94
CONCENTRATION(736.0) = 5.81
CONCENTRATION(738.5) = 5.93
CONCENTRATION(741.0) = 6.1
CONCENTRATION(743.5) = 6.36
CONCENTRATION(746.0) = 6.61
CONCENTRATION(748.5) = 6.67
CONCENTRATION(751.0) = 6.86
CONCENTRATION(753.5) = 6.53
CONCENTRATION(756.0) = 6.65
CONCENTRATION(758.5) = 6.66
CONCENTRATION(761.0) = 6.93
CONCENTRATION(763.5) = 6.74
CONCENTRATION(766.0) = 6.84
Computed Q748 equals 6.6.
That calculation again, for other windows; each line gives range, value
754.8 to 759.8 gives 6.66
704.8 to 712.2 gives 4.84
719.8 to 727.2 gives 5.64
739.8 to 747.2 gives 6.36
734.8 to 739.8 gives 5.87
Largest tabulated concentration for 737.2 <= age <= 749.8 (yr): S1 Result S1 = 6.67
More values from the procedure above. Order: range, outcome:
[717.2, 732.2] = 6.17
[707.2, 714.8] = 4.93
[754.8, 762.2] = 6.93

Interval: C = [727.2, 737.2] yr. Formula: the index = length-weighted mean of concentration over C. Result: 5.97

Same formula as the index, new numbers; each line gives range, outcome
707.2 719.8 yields 4.71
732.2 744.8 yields 6.03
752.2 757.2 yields 6.59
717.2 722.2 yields 4.97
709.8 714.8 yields 4.59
